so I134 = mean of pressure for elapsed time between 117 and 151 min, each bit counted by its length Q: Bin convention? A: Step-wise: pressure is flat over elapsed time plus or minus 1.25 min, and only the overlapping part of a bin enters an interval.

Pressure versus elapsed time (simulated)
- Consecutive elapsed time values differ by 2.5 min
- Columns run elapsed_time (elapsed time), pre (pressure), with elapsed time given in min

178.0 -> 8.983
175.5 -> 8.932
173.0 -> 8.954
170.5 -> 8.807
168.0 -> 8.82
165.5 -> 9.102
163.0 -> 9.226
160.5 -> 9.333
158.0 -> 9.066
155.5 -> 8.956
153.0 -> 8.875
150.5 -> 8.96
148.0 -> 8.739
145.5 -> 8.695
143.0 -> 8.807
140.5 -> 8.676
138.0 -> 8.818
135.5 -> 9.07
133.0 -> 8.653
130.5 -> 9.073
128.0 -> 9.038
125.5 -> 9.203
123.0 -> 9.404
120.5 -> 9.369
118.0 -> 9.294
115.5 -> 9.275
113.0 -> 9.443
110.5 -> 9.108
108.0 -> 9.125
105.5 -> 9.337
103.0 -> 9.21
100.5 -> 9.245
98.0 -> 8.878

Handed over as 8.98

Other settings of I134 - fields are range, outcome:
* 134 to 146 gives 8.82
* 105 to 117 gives 9.25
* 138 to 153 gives 8.79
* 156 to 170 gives 9.08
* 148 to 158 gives 8.92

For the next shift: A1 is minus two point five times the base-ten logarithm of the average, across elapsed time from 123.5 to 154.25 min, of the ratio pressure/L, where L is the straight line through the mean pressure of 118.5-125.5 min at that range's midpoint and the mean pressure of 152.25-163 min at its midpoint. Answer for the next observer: 0.04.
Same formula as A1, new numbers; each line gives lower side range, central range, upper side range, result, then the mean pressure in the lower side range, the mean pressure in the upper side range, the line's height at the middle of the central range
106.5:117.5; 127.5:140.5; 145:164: 0.026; 9.24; 8.99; 9.11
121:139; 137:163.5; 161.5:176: 0.012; 9.05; 8.98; 9.02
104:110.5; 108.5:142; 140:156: -0.009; 9.21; 8.82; 9.03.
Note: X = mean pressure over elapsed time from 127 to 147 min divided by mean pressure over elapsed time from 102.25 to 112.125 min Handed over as 1.0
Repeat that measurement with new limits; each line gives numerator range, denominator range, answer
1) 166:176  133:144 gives 1.01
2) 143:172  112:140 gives 0.98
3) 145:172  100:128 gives 0.97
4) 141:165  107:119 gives 0.97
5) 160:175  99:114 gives 0.98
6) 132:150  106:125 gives 0.95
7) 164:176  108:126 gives 0.96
